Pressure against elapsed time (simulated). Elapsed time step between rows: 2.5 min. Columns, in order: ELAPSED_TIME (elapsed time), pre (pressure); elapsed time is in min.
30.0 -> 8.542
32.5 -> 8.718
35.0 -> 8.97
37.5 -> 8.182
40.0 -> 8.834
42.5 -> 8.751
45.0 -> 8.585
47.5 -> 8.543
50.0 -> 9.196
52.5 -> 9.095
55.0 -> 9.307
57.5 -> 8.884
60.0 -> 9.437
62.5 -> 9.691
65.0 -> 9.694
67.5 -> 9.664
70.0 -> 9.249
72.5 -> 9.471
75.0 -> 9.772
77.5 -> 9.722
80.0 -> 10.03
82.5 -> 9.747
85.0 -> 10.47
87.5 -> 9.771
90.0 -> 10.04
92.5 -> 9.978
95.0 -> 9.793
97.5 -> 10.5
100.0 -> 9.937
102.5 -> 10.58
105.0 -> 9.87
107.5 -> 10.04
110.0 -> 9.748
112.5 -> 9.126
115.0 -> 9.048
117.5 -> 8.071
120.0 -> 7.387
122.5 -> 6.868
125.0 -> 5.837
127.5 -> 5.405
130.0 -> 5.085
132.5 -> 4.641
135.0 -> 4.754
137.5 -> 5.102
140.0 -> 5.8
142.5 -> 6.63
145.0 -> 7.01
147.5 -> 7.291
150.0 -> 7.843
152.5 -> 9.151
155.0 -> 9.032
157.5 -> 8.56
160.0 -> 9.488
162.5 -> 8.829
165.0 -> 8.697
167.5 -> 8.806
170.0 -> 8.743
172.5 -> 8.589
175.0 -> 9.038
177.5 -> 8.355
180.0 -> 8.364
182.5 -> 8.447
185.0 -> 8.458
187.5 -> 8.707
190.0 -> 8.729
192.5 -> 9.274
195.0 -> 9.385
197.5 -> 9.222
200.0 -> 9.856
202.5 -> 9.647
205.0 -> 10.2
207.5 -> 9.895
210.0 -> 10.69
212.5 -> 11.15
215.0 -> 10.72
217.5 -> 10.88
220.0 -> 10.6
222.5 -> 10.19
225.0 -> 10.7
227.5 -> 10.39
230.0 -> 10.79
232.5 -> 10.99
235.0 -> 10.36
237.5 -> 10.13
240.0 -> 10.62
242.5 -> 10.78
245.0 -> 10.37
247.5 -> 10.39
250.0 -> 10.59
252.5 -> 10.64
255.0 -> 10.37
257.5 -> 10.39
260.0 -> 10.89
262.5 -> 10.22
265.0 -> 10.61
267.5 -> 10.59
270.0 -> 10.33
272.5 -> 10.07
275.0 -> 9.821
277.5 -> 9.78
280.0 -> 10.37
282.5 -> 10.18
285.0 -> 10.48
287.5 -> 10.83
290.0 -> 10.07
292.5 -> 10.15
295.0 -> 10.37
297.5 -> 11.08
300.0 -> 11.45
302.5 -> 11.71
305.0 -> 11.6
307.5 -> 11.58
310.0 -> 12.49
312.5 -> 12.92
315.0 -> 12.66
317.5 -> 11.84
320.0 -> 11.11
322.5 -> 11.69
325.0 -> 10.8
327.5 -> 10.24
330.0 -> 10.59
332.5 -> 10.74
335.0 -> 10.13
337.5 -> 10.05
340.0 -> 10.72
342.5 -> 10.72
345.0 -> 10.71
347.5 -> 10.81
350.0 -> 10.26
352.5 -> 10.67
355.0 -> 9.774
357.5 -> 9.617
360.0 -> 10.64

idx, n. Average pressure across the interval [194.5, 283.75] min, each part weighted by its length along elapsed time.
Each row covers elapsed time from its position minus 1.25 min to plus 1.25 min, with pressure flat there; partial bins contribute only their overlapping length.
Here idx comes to 10.4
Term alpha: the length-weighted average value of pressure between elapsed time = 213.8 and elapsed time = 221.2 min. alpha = 10.7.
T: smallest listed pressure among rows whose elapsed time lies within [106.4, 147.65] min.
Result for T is 4.641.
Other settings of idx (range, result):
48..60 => 9.12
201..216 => 10.4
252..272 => 10.5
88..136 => 8.29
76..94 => 9.96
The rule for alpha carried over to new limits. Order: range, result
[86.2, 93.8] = 9.93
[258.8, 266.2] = 10.6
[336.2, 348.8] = 10.6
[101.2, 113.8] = 9.87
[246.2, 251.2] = 10.5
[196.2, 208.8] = 9.77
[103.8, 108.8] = 9.95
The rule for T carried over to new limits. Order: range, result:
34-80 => 8.182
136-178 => 5.102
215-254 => 10.13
